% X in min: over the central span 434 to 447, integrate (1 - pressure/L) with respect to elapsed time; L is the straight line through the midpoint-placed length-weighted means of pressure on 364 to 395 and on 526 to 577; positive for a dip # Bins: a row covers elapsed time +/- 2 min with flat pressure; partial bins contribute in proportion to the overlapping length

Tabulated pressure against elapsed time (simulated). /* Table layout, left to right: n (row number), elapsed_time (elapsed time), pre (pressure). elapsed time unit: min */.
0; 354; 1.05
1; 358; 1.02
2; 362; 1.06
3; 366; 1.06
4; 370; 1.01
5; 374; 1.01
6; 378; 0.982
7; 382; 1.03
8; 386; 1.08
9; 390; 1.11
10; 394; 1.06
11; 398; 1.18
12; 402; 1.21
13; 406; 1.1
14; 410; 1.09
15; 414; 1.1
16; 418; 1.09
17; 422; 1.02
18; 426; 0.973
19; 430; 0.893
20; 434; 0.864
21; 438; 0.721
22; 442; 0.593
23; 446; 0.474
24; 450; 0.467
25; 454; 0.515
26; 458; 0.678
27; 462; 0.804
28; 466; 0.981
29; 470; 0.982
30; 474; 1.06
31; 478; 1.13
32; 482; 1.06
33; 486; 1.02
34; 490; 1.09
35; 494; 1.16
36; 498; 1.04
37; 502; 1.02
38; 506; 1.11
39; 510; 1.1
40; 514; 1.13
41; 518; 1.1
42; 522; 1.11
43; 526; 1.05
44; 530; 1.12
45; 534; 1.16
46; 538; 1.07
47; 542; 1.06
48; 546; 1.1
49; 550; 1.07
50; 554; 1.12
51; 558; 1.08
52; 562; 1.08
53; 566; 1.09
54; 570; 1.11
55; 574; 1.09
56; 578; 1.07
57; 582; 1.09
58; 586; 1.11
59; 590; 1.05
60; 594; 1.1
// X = 5.1 min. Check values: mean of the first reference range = 1.04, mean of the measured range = 0.647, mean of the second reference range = 1.09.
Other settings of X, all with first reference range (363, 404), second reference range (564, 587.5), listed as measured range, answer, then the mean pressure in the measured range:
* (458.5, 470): 2.14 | 0.88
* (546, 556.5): -0.05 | 1.1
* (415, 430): 0.87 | 1.01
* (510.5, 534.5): -0.45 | 1.11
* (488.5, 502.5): 0.02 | 1.08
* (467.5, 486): 0.53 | 1.05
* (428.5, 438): 2.06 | 0.845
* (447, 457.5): 5.48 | 0.516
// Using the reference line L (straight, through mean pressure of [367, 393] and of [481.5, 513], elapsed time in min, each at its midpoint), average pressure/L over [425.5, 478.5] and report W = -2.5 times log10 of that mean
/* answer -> 0.33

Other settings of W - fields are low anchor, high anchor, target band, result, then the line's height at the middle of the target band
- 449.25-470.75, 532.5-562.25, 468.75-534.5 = -0.20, 0.907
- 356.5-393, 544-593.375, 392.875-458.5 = 0.19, 1.05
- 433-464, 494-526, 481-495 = -0.17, 0.926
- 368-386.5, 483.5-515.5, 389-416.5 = -0.09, 1.03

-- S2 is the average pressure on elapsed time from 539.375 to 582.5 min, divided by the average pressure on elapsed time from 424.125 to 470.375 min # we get 1.48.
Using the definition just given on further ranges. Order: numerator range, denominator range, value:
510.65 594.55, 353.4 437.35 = 1.05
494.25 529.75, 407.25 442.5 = 1.15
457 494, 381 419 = 0.90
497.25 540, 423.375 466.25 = 1.52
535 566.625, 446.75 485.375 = 1.28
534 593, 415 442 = 1.20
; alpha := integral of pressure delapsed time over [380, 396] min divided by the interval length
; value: 1.07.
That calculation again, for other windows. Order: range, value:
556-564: 1.08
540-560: 1.09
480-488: 1.04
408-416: 1.1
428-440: 0.826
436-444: 0.657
